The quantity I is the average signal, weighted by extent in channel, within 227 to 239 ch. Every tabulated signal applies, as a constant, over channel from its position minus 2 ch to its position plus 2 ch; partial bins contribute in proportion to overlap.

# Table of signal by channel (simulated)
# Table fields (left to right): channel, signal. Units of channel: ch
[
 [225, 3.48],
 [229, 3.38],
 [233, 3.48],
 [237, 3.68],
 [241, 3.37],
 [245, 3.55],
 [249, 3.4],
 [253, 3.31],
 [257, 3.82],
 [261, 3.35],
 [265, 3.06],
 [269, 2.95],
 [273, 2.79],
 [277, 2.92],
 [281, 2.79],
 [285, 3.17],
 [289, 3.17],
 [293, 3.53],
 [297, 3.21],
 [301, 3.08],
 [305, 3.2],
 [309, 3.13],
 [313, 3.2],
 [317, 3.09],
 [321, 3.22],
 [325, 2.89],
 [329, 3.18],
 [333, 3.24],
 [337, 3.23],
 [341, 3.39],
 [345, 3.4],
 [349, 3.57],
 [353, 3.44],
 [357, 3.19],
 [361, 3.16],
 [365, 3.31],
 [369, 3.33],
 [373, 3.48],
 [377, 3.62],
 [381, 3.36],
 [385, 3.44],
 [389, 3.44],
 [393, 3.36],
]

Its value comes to 3.51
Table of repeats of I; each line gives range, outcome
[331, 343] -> 3.29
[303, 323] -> 3.17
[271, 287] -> 2.92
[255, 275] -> 3.19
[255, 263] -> 3.58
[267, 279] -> 2.89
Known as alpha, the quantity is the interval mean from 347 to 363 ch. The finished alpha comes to 3.34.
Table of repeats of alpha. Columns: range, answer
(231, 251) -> 3.5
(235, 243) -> 3.53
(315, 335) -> 3.12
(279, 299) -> 3.17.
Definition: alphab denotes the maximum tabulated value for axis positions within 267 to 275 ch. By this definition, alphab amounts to 2.95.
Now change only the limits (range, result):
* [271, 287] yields 3.17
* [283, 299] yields 3.53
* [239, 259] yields 3.82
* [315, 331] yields 3.22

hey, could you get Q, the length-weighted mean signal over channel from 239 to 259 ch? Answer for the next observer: 3.49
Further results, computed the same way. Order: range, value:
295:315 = 3.16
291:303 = 3.27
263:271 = 3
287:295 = 3.35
